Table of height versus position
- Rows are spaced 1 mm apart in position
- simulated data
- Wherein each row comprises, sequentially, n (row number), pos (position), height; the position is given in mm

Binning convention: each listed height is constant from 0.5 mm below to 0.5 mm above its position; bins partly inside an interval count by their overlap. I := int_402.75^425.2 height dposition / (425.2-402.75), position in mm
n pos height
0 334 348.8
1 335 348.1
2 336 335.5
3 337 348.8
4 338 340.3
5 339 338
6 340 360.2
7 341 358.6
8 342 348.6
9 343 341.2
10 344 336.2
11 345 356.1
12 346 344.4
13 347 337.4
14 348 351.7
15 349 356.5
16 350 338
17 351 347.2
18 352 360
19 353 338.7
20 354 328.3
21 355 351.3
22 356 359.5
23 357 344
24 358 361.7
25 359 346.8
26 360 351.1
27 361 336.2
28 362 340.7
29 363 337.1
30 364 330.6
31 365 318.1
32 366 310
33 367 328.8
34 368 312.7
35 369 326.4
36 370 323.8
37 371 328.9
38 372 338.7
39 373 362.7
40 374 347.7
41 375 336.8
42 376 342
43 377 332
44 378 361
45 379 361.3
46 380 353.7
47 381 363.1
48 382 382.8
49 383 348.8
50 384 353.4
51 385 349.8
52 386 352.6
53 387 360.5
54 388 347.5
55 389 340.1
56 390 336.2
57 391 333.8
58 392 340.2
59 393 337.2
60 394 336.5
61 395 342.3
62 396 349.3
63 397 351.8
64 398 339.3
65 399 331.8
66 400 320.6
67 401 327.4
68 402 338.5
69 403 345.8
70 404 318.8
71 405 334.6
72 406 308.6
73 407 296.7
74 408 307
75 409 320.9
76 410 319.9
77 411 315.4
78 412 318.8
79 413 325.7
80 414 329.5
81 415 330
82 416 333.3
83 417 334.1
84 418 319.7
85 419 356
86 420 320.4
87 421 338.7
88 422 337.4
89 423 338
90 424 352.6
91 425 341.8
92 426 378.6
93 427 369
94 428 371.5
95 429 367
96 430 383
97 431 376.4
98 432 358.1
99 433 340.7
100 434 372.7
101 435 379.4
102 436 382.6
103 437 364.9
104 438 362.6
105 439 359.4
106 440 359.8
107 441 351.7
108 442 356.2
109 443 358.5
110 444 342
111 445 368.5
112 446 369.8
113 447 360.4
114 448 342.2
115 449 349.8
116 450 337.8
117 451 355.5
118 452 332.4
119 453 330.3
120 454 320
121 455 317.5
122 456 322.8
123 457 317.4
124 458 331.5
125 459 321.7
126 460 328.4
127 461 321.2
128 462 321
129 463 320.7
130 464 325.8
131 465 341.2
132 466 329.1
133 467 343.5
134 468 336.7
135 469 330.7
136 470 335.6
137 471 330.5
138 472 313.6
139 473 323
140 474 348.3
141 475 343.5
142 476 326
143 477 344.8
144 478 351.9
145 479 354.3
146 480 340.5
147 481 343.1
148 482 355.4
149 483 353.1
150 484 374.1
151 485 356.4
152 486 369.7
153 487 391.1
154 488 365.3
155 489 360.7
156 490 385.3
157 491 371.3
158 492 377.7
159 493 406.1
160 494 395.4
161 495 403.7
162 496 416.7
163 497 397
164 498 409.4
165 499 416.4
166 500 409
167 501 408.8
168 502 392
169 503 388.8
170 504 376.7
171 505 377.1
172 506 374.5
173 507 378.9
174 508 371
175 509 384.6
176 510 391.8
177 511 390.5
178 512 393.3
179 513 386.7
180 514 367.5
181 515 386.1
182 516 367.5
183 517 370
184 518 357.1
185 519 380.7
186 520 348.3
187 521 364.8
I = 328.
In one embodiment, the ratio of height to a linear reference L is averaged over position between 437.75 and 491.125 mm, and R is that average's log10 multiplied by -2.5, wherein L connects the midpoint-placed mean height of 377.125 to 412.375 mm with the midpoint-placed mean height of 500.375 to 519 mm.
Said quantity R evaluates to 0.06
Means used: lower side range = 338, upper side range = 381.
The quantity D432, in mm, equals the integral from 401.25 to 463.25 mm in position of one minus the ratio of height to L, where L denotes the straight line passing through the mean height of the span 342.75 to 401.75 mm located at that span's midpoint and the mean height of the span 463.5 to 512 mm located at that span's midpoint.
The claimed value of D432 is 2.4 mm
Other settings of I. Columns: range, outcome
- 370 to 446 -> 345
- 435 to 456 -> 351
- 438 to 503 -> 355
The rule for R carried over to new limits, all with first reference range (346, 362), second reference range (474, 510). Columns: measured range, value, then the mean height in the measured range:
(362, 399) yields 0.03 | 342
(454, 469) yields 0.13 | 327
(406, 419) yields 0.12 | 322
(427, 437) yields -0.02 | 370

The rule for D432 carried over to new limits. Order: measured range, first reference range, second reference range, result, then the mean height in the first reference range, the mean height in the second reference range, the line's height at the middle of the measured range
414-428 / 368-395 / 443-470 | -0.1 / 345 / 336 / 340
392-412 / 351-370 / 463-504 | 1.0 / 338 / 364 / 347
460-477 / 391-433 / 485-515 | 1.8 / 338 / 388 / 370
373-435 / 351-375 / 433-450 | 1.2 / 339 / 360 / 350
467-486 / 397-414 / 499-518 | 1.2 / 324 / 384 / 366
